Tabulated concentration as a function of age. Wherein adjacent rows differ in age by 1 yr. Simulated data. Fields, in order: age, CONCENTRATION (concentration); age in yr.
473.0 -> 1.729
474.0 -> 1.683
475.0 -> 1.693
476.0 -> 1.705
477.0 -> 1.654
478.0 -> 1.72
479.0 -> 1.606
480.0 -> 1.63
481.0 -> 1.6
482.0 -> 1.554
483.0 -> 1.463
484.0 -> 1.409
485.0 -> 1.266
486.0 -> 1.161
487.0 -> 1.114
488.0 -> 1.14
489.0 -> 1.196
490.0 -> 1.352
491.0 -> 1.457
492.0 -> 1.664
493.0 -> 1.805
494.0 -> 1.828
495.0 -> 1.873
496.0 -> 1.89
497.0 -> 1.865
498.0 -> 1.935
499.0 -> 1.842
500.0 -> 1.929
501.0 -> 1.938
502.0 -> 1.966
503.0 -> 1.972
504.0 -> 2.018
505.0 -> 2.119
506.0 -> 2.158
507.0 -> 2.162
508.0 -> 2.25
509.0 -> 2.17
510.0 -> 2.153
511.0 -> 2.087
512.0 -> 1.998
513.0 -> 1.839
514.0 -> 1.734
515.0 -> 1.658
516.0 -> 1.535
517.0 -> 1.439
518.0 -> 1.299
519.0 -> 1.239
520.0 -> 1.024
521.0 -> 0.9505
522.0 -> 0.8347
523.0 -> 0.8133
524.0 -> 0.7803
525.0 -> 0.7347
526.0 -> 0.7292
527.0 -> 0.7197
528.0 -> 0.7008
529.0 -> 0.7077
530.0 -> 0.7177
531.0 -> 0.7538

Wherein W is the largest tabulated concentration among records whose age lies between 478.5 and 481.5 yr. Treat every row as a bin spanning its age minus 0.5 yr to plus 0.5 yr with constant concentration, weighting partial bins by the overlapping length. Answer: 1.63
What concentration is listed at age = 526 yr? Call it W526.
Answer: 0.7292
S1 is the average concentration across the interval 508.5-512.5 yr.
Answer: 2.1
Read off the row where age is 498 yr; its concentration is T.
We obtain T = 1.935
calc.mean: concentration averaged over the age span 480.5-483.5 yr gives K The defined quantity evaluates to 1.54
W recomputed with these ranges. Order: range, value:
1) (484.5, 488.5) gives 1.266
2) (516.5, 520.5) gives 1.439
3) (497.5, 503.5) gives 1.972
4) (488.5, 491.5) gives 1.457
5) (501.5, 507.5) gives 2.162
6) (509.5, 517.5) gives 2.153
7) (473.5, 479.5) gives 1.72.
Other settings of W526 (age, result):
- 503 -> 1.972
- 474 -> 1.683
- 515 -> 1.658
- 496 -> 1.89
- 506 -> 2.158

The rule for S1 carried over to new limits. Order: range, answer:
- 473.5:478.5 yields 1.69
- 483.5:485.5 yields 1.34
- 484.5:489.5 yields 1.18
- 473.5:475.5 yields 1.69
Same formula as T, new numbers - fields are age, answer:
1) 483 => 1.463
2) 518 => 1.299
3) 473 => 1.729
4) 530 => 0.7177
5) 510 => 2.153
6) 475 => 1.693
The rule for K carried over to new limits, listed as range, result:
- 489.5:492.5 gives 1.49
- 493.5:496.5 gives 1.86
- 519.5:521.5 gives 0.987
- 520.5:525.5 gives 0.823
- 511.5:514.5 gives 1.86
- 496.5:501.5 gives 1.9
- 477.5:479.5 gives 1.66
